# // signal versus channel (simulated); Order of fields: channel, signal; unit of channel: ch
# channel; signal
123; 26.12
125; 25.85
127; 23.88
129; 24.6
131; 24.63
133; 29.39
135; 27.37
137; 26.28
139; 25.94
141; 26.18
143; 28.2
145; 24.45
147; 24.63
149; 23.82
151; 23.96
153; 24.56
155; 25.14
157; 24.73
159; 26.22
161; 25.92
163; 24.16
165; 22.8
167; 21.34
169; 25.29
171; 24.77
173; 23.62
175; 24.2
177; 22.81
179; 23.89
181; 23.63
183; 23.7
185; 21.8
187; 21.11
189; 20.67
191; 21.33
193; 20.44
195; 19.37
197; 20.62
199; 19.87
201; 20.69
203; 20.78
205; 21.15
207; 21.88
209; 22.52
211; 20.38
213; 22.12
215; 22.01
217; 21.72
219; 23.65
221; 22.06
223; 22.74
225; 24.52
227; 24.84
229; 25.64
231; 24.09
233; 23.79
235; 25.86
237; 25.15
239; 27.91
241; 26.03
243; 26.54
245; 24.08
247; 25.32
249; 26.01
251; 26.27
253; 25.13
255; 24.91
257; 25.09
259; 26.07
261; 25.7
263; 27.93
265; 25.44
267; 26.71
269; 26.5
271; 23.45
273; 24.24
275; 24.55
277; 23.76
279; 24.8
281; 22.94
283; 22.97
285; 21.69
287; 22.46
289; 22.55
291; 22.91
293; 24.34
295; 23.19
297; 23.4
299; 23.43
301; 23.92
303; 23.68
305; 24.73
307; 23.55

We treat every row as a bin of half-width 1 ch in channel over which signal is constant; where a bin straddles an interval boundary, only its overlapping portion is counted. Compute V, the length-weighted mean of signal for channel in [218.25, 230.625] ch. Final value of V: 23.9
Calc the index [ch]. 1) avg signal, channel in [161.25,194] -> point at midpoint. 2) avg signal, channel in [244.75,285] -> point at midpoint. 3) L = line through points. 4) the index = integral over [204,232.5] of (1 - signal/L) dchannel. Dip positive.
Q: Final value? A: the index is 1.3 ch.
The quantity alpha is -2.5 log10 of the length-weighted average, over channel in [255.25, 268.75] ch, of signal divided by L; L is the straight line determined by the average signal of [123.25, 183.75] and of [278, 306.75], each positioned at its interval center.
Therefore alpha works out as -0.11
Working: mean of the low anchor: 24.9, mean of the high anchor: 23.4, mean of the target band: 26.1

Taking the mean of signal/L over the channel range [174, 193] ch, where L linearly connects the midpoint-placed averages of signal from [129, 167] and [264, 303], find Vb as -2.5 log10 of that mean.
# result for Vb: 0.114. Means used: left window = 25.3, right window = 23.9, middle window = 22.5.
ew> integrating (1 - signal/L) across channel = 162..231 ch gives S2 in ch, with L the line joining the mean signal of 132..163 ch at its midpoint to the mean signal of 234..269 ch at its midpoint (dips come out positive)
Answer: 9.0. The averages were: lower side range 25.7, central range 22.4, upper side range 25.9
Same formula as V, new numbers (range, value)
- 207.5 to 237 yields 23.3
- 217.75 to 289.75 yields 24.8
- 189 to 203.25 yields 20.4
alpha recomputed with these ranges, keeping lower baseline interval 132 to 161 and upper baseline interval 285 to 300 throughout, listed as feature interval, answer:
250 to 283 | -0.07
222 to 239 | -0.02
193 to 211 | 0.19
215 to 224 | 0.09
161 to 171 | 0.07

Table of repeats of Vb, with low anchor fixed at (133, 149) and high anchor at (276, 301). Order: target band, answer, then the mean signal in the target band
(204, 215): 0.15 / 21.6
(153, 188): 0.08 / 23.9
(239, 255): -0.07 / 25.7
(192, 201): 0.24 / 20.1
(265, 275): -0.07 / 25.2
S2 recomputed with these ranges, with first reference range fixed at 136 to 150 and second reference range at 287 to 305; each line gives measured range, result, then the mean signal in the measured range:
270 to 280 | -0.2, 24.2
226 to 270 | -2.8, 25.7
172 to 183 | 0.7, 23.6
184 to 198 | 2.4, 20.8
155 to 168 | 0.6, 24.3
